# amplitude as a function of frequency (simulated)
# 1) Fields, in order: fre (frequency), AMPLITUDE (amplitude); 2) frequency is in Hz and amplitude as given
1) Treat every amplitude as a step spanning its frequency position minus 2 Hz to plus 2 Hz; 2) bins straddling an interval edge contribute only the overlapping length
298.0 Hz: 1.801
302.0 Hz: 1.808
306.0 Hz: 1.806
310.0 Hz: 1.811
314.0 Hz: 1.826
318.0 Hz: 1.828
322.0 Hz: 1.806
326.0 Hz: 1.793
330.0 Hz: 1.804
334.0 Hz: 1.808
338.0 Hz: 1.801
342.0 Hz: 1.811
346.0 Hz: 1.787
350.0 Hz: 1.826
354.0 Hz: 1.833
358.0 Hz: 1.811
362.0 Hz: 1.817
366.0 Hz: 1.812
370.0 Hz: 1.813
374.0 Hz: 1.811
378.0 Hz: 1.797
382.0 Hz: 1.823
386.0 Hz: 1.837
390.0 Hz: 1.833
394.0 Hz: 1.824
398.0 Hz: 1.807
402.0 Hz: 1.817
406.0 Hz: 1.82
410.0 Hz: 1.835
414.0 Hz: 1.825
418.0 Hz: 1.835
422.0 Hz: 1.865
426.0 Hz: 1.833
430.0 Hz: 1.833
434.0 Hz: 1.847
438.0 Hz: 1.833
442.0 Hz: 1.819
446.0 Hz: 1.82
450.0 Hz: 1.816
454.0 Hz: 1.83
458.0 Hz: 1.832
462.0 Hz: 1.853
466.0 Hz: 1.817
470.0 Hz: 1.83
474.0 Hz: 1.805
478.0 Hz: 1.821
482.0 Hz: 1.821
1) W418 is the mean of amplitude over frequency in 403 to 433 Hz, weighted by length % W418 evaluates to 1.83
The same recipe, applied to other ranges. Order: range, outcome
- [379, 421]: 1.83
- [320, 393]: 1.81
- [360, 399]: 1.82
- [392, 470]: 1.83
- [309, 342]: 1.81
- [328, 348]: 1.8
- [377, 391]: 1.82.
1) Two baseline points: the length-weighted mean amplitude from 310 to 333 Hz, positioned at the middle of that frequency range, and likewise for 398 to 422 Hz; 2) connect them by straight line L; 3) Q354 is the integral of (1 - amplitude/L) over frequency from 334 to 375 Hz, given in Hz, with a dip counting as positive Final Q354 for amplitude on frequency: 0.1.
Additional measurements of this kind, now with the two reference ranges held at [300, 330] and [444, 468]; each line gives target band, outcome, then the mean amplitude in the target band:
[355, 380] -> 0.1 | 1.81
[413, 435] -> -0.2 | 1.84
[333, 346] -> 0.1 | 1.8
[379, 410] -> 0.0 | 1.82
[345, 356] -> 0.0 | 1.82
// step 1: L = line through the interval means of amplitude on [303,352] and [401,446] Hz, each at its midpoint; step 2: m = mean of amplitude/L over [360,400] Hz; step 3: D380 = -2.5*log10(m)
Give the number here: 0.003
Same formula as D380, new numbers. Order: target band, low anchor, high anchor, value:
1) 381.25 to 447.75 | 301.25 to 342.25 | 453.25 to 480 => -0.01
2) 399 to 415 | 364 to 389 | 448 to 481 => 0.00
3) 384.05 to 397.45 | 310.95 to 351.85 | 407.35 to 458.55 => 0.00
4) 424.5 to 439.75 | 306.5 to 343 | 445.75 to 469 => -0.01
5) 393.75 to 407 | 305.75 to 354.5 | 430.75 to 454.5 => 0.00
